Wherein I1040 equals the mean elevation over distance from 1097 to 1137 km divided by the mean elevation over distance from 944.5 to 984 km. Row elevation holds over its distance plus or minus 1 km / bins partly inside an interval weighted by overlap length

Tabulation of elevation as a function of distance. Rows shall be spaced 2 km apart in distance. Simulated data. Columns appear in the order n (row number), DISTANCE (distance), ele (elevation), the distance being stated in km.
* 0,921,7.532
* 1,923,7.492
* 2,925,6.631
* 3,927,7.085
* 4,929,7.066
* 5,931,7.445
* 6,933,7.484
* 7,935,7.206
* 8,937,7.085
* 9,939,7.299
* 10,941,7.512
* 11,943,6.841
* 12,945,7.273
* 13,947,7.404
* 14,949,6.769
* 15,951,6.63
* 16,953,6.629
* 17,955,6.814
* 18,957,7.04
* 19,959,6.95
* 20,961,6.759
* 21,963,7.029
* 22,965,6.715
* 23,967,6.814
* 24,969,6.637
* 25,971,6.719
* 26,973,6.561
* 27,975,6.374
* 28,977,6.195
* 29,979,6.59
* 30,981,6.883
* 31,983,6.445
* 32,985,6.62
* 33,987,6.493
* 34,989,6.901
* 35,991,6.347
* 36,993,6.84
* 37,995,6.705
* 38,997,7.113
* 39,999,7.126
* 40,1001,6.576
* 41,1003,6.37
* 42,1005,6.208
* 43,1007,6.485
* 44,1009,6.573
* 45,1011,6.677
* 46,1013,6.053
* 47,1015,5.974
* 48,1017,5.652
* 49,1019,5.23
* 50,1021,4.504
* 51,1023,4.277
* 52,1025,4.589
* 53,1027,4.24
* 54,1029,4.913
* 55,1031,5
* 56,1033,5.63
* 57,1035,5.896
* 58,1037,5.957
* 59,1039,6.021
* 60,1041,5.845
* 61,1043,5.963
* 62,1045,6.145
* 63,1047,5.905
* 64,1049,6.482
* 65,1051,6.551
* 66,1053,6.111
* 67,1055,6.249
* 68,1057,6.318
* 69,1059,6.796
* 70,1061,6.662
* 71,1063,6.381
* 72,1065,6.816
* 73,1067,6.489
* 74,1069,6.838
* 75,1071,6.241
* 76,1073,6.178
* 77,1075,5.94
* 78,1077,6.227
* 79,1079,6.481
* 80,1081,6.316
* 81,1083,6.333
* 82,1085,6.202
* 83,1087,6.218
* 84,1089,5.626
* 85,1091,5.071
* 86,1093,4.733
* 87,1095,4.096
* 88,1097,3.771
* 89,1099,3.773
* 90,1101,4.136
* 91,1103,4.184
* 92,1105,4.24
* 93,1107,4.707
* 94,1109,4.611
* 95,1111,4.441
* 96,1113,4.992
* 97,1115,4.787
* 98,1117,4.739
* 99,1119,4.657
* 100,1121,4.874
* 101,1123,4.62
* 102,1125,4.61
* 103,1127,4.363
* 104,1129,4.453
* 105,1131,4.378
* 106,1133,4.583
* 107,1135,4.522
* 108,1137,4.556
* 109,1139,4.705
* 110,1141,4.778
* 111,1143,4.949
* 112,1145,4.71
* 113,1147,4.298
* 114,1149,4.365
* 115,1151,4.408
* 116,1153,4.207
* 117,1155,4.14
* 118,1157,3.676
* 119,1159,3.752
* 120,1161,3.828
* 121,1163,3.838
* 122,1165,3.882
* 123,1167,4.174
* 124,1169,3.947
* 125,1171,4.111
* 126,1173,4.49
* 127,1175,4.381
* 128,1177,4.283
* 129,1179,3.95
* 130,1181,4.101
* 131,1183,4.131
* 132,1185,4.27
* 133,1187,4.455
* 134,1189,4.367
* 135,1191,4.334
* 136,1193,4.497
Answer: 0.66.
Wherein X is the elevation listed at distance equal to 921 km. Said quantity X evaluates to 7.532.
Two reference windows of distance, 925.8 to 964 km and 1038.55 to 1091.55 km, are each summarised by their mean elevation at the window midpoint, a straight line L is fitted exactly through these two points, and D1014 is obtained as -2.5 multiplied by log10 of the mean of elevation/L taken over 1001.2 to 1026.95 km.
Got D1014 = 0.16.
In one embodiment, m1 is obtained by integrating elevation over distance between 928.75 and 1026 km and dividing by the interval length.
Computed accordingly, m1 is 6.58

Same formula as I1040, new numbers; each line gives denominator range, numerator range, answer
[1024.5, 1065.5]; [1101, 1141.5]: 0.77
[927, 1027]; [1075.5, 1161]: 0.72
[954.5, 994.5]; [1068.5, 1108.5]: 0.80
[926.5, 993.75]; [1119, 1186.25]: 0.63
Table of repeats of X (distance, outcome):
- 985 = 6.62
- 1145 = 4.71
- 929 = 7.066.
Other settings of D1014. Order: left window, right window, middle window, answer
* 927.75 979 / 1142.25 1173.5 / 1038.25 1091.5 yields -0.16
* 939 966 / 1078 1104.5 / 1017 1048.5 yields 0.10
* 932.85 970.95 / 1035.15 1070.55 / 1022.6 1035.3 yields 0.30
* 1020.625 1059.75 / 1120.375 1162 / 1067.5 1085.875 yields -0.21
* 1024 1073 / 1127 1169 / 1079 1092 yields -0.12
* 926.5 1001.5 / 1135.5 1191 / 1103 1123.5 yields 0.06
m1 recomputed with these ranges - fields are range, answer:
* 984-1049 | 5.97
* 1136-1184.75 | 4.24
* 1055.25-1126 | 5.41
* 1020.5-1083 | 5.95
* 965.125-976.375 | 6.61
